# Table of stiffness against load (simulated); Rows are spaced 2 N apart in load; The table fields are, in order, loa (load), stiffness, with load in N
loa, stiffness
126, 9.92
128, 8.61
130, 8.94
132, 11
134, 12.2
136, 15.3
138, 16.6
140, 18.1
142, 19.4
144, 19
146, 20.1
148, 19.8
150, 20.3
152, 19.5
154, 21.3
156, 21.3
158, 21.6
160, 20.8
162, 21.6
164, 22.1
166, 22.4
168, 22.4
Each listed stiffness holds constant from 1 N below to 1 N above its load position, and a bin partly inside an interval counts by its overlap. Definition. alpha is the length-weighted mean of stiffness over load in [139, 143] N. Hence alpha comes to 18.8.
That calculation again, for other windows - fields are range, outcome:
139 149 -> 19.3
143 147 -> 19.6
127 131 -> 8.77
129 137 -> 11.9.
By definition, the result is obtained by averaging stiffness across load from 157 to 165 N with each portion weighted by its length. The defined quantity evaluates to 21.5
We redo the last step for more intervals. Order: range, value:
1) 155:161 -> 21.2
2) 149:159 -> 20.8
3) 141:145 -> 19.2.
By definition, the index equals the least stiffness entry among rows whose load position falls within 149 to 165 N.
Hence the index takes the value 19.5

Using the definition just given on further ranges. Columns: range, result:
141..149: 19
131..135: 11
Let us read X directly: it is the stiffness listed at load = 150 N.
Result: 20.3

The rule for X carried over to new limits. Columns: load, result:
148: 19.8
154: 21.3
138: 16.6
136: 15.3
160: 20.8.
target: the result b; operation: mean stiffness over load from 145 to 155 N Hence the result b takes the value 20.2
